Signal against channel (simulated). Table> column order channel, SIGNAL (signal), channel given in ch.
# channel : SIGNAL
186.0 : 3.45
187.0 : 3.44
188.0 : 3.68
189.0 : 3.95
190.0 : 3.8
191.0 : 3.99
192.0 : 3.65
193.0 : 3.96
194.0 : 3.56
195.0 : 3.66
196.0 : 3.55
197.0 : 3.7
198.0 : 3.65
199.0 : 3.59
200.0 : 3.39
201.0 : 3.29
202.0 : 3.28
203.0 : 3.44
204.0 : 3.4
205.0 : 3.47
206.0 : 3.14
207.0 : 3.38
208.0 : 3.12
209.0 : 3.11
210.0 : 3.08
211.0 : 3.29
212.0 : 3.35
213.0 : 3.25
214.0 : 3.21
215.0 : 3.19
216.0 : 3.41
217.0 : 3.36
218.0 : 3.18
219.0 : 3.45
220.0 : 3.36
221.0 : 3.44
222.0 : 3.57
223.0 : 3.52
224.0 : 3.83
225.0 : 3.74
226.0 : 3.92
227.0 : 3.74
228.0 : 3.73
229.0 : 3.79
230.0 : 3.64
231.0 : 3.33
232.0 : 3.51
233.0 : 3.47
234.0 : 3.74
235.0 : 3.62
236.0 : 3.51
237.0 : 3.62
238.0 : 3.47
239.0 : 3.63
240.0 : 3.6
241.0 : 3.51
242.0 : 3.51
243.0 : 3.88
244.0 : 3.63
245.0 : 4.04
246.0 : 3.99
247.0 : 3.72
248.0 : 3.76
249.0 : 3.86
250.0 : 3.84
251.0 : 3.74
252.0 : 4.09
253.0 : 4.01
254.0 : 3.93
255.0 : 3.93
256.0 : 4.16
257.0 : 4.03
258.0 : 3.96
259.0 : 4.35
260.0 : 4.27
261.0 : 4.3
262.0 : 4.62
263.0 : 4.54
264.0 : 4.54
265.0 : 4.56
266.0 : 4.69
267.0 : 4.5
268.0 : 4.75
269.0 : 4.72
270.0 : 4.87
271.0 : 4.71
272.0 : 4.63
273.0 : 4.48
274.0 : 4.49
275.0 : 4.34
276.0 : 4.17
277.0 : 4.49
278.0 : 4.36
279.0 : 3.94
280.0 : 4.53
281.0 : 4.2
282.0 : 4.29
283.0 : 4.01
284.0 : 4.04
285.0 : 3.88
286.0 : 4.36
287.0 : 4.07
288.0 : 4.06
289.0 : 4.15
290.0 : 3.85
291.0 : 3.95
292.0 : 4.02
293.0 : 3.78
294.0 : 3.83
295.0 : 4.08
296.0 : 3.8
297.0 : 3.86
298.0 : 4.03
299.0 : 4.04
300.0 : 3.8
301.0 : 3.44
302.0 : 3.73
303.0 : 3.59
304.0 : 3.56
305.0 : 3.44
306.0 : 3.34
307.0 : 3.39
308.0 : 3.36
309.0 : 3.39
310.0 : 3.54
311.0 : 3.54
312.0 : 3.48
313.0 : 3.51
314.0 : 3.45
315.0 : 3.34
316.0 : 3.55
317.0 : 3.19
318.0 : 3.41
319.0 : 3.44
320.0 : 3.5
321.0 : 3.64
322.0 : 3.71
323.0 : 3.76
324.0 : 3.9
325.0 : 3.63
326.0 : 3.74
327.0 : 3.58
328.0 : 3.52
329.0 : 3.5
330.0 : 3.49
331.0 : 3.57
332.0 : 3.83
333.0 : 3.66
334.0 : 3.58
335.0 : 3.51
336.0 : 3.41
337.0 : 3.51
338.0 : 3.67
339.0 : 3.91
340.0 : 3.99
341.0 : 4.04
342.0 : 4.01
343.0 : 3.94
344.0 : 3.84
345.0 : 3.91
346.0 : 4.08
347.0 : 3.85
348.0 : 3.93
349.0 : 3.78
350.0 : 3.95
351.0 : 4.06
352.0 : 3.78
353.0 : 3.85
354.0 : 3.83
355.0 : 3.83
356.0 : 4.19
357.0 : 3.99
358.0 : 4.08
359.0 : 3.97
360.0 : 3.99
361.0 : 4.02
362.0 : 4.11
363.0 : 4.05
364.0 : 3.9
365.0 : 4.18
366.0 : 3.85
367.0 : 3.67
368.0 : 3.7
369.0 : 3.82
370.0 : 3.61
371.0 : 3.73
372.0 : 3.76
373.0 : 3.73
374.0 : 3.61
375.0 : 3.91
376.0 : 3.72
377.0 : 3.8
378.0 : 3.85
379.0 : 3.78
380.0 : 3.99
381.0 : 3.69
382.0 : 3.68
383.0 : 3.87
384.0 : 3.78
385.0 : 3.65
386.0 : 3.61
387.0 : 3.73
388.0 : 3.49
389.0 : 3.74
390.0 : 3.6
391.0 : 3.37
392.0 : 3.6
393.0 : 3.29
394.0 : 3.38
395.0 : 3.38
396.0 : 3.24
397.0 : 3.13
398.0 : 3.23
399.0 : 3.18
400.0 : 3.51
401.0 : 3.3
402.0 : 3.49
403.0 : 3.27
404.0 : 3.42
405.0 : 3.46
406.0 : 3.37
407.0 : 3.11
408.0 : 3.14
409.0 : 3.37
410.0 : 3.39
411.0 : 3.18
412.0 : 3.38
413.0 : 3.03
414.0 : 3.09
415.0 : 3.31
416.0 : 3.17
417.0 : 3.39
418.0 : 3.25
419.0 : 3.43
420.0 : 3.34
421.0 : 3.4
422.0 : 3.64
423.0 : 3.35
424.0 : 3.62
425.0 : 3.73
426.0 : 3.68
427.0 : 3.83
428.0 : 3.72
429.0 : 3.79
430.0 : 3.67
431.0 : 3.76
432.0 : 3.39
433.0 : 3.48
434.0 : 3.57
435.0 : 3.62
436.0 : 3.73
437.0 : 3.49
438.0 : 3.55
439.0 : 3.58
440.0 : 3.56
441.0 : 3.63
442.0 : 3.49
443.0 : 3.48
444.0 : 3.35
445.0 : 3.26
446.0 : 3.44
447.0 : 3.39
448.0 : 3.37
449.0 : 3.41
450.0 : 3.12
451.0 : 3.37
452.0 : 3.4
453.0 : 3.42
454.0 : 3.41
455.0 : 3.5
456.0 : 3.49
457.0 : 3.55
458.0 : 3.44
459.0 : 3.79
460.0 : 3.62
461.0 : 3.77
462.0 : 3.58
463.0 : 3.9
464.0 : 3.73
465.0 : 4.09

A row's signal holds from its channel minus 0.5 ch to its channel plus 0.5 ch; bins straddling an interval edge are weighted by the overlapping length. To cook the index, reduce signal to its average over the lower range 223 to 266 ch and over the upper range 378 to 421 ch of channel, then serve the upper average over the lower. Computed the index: 0.9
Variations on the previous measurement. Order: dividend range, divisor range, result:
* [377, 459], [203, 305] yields 0.90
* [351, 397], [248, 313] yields 0.93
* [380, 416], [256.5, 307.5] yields 0.82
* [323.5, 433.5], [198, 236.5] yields 1.06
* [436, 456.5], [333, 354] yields 0.90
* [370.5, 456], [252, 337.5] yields 0.89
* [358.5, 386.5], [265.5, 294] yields 0.89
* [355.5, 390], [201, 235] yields 1.11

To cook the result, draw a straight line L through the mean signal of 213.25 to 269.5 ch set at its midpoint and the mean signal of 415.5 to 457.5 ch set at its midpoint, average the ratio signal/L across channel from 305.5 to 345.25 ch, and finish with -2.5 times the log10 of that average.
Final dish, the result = 0.02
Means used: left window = 3.84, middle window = 3.61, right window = 3.5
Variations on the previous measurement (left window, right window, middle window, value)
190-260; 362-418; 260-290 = -0.22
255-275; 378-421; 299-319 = 0.18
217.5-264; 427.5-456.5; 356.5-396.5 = -0.05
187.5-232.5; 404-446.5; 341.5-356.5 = -0.13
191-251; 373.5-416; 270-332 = -0.10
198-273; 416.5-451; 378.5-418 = 0.04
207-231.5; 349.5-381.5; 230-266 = -0.11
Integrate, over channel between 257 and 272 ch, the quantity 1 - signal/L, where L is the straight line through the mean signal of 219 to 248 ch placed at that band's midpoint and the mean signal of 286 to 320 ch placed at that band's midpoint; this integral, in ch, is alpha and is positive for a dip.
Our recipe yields -3.5 ch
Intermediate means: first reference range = 3.64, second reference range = 3.67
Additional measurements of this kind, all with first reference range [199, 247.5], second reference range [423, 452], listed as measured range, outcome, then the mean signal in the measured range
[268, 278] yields -2.97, 4.55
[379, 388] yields -0.54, 3.74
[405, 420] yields 1.11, 3.27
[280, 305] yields -3.04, 3.94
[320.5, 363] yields -3.60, 3.82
